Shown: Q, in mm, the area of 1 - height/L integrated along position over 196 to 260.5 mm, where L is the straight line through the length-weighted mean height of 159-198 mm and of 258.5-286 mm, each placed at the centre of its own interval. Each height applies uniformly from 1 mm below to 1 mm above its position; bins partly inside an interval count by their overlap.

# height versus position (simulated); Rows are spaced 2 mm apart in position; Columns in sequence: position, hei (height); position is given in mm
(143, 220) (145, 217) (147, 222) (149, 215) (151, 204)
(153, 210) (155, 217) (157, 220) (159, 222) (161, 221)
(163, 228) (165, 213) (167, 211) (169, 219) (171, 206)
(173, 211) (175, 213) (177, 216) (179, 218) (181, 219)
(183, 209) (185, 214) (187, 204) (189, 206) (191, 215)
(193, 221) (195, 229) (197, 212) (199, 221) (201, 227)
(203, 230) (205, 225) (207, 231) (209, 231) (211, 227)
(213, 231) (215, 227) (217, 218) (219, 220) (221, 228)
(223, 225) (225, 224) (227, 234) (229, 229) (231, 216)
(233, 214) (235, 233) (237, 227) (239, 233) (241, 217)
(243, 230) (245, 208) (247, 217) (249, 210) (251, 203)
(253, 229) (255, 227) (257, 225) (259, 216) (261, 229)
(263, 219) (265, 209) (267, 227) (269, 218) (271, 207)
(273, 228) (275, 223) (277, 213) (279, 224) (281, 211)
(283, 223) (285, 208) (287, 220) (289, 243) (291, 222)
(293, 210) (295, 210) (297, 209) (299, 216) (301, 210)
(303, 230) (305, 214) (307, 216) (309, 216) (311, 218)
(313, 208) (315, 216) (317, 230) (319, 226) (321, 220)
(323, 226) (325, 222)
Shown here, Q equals -1.9 mm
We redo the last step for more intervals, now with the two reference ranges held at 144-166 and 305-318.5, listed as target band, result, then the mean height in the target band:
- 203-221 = -0.8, 227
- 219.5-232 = -0.5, 226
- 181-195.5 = 0.2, 214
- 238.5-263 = -0.3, 220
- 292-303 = 0.2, 213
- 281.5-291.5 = -0.2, 223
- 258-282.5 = -0.2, 219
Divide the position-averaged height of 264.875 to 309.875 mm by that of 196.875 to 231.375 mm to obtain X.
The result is 1.0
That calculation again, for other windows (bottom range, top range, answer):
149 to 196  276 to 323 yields 1.01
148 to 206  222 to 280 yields 1.02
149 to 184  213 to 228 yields 1.05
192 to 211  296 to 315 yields 0.96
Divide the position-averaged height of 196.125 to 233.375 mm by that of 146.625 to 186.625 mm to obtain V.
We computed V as 1.0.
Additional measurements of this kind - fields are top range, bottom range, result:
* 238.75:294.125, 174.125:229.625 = 0.99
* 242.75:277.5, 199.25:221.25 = 0.96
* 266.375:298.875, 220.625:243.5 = 0.97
